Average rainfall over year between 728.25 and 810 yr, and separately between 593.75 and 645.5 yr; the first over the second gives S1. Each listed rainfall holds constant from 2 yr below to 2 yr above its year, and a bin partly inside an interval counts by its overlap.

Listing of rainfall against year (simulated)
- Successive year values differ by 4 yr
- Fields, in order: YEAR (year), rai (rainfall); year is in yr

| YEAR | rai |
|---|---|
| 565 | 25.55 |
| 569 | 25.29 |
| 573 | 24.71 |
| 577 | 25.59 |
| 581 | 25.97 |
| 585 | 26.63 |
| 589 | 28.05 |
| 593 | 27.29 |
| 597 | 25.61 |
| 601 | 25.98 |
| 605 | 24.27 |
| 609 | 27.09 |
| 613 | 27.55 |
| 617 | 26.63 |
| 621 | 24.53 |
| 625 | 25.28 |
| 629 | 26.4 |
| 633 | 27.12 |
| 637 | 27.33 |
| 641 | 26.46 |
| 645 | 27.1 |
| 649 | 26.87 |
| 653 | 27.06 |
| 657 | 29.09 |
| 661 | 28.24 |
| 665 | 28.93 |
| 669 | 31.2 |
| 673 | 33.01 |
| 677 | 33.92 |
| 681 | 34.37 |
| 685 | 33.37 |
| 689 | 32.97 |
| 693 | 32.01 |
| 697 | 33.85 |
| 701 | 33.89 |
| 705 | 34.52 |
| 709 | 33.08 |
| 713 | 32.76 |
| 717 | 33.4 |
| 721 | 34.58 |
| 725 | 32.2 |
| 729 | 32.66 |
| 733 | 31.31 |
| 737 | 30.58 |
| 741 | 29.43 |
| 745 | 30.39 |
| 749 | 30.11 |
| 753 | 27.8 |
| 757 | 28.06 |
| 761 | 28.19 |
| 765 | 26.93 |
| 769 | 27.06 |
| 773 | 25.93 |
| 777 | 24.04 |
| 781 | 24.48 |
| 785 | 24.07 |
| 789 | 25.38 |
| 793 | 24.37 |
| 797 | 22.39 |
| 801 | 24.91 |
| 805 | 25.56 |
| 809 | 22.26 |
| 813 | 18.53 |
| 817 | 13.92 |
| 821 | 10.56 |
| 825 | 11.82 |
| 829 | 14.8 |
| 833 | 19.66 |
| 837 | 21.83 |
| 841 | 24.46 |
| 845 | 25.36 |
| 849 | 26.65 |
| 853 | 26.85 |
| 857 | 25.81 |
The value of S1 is 1.0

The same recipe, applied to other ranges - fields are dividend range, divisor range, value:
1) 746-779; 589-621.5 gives 1.04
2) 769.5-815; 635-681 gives 0.82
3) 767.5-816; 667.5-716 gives 0.72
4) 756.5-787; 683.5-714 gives 0.78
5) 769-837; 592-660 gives 0.79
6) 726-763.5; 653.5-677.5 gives 0.99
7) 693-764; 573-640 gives 1.20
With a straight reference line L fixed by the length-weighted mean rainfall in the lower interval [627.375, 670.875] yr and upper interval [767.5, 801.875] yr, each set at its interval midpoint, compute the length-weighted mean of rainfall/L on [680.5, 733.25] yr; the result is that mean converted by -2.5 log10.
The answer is -0.25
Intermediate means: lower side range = 27.8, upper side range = 24.7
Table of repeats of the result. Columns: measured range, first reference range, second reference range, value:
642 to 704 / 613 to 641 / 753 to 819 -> -0.20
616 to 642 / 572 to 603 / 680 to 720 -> 0.11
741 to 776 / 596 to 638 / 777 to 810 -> -0.14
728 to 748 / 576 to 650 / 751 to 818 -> -0.22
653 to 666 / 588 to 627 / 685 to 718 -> 0.06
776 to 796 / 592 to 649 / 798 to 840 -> -0.22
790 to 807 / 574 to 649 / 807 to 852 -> -0.20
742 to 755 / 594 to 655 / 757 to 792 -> -0.14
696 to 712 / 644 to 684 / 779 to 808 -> -0.19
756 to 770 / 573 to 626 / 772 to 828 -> -0.24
